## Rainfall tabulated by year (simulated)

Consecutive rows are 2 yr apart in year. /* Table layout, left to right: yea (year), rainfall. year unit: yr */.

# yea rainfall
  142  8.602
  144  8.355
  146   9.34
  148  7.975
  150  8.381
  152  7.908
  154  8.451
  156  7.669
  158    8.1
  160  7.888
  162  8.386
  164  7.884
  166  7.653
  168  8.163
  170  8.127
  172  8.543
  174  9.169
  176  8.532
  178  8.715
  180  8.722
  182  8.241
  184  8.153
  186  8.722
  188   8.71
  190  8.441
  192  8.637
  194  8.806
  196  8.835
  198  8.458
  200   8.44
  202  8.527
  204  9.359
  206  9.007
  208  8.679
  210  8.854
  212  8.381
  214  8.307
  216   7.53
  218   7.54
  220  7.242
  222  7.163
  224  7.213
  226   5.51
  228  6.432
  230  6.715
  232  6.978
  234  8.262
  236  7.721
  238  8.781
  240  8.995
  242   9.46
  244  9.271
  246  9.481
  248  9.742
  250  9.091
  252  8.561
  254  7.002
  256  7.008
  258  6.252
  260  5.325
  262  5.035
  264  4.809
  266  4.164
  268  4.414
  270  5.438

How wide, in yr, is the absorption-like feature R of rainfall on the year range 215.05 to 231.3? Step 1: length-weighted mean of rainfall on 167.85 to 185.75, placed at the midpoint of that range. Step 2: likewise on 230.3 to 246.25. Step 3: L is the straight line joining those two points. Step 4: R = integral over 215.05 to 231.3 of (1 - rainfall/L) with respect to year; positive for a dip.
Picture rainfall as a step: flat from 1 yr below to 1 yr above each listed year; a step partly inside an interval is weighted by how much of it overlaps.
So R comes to 3.0 yr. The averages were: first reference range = 8.51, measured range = 6.92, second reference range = 8.49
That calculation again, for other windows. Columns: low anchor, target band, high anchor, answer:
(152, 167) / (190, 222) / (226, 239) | -3.48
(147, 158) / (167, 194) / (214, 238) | -2.72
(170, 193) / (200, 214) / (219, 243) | -1.21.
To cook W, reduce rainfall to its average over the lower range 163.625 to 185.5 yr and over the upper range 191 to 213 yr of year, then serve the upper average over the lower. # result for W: 1.04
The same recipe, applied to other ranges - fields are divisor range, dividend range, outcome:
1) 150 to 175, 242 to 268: 0.87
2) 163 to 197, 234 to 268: 0.88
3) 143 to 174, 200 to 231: 0.95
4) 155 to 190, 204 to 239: 0.93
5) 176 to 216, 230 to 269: 0.86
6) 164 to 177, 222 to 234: 0.81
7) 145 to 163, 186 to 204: 1.05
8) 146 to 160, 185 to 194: 1.06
